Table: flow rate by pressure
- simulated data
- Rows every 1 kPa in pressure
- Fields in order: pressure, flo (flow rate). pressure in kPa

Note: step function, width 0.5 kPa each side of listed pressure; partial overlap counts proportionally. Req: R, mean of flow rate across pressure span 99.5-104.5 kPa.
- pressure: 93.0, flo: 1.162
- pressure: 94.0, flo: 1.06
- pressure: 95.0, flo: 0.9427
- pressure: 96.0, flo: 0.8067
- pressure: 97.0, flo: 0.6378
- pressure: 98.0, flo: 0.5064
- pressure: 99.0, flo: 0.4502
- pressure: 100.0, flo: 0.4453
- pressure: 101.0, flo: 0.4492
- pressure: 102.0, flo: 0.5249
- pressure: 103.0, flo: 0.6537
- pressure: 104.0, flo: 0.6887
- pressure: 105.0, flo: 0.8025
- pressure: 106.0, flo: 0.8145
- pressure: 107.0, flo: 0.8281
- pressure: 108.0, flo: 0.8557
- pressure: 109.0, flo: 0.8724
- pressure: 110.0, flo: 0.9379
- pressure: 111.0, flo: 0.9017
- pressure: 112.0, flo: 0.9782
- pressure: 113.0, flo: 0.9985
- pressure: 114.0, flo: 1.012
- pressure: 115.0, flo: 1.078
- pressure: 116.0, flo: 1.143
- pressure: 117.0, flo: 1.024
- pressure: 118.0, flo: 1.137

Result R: 0.552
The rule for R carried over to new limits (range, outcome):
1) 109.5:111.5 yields 0.92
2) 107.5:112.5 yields 0.909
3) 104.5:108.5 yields 0.825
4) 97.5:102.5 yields 0.475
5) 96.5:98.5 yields 0.572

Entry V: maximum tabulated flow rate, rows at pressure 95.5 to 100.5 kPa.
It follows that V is 0.8067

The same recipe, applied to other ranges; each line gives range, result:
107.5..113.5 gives 0.9985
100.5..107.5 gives 0.8281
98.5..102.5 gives 0.5249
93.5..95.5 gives 1.06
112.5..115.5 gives 1.078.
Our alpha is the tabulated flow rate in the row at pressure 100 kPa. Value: 0.4453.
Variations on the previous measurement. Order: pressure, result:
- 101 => 0.4492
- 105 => 0.8025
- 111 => 0.9017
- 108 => 0.8557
